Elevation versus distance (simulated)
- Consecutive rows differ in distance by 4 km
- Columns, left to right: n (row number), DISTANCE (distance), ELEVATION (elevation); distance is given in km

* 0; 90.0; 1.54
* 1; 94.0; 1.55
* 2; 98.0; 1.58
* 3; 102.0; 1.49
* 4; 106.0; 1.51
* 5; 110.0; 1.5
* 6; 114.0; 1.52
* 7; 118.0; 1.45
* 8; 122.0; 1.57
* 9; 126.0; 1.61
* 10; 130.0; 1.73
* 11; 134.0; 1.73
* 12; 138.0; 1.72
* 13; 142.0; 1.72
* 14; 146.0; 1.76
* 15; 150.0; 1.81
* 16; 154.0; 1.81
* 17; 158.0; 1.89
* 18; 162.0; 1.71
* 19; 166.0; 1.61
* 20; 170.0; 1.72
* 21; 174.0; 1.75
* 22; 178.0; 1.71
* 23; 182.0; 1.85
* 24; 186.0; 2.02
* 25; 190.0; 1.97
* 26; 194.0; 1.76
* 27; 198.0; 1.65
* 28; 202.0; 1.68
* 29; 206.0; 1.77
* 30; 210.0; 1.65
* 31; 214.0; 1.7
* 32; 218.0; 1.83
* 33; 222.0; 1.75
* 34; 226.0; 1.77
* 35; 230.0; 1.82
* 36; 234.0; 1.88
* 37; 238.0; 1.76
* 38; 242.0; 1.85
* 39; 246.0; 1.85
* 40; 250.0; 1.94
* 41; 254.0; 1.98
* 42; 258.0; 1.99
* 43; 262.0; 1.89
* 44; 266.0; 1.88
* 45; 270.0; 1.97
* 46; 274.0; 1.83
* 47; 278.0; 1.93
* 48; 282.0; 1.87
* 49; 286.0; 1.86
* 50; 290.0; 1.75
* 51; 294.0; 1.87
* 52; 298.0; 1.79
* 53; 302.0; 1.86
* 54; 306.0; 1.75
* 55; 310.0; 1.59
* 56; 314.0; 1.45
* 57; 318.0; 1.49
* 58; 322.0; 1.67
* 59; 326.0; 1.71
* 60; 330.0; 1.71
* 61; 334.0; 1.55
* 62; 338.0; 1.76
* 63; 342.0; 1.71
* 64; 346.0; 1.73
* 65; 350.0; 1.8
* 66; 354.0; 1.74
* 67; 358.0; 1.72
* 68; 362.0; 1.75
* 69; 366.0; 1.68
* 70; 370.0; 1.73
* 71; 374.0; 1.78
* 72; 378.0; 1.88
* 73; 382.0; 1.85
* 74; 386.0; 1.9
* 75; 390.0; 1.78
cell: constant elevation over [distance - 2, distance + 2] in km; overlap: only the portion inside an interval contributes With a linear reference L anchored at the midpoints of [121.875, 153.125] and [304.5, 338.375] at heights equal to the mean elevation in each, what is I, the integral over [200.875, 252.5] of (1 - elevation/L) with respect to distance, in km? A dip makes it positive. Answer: -3.72 km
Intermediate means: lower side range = 1.72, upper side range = 1.62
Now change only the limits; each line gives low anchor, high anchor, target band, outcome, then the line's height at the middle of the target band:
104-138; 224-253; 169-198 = -1.6 km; 1.72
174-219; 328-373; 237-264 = -2.2 km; 1.76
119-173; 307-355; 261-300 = -4.4 km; 1.68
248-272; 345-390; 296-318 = 2.4 km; 1.87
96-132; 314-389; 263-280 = -2.4 km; 1.67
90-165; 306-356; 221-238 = -1.5 km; 1.65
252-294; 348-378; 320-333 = 0.9 km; 1.81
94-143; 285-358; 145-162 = -2.1 km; 1.61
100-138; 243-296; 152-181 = -1.2 km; 1.68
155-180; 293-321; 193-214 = 0.3 km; 1.72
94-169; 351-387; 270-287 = -1.5 km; 1.73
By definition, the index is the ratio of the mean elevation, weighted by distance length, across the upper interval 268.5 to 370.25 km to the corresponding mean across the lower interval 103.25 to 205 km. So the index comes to 1.02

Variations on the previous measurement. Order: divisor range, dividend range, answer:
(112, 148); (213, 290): 1.13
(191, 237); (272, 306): 1.05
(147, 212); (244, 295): 1.07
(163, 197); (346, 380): 0.98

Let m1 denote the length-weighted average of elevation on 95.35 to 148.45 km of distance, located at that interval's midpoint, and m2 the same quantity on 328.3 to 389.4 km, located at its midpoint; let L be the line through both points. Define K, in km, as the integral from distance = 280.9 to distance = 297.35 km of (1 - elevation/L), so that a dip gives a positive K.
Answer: -1.2 km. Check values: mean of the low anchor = 1.61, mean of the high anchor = 1.75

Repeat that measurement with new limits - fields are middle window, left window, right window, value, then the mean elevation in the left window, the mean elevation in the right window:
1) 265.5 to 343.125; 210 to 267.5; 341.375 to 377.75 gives 1.8 km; 1.84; 1.75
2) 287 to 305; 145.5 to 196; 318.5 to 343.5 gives -1.2 km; 1.8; 1.67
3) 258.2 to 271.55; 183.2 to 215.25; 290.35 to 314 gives -1.3 km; 1.78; 1.74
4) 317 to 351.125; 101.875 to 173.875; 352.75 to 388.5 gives 1.6 km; 1.67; 1.78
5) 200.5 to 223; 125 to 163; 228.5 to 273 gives 1.4 km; 1.75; 1.89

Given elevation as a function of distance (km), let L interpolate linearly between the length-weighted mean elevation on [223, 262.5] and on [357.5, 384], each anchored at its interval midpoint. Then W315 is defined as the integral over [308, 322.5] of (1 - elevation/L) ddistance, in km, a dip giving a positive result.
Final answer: 2.2 km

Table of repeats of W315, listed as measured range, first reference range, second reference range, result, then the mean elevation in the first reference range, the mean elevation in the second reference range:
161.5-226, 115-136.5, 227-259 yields 0.2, 1.62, 1.88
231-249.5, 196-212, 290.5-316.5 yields -1.6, 1.69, 1.72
